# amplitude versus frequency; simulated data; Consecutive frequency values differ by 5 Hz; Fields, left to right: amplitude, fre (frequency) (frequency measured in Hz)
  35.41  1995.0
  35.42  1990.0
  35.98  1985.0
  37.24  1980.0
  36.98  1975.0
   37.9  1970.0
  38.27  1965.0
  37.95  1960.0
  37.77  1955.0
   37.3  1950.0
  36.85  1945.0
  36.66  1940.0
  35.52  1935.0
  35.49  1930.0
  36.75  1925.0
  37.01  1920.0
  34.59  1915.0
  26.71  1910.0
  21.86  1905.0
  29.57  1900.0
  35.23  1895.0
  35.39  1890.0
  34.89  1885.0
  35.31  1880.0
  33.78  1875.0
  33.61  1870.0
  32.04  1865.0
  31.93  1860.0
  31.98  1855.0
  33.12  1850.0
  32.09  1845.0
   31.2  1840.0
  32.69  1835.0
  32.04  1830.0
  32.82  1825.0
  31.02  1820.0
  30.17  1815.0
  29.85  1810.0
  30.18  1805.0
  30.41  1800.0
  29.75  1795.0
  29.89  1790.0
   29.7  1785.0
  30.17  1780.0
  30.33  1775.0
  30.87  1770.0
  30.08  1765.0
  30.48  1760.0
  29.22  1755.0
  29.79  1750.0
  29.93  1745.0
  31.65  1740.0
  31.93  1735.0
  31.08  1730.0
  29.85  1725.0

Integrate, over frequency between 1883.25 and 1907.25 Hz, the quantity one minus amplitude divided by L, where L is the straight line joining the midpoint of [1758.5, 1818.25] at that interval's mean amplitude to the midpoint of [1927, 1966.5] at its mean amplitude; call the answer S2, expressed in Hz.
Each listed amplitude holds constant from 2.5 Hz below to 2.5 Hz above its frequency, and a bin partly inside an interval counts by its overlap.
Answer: 2.3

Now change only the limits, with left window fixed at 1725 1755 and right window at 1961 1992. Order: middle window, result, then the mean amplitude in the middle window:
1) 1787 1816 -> 2.05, 30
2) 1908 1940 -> 0.89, 34.6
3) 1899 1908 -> 2.55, 25.1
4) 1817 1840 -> 0.73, 32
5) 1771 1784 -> 0.58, 30.3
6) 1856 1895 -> 0.52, 33.9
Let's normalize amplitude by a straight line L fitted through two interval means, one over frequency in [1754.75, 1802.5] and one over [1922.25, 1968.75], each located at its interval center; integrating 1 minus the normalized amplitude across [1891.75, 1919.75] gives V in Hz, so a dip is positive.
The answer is 4.0 Hz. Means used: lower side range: 30.1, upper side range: 37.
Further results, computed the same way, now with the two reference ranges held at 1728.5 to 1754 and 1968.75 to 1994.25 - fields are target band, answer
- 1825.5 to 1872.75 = 1.5 Hz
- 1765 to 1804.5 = 2.1 Hz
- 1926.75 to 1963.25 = -1.2 Hz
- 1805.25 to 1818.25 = 0.9 Hz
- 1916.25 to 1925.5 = -0.4 Hz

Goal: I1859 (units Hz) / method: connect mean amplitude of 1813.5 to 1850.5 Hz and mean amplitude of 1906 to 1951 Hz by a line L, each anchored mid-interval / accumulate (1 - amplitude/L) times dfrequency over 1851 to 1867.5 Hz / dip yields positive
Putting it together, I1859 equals 0.3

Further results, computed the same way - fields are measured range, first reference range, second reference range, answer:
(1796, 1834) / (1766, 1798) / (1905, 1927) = -0.3 Hz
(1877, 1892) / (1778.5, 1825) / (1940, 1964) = -0.4 Hz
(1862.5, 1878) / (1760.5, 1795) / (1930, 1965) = 0.3 Hz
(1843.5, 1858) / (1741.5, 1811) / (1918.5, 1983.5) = 0.3 Hz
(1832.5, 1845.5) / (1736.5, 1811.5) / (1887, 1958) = 0.0 Hz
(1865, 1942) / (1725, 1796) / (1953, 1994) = 3.2 Hz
